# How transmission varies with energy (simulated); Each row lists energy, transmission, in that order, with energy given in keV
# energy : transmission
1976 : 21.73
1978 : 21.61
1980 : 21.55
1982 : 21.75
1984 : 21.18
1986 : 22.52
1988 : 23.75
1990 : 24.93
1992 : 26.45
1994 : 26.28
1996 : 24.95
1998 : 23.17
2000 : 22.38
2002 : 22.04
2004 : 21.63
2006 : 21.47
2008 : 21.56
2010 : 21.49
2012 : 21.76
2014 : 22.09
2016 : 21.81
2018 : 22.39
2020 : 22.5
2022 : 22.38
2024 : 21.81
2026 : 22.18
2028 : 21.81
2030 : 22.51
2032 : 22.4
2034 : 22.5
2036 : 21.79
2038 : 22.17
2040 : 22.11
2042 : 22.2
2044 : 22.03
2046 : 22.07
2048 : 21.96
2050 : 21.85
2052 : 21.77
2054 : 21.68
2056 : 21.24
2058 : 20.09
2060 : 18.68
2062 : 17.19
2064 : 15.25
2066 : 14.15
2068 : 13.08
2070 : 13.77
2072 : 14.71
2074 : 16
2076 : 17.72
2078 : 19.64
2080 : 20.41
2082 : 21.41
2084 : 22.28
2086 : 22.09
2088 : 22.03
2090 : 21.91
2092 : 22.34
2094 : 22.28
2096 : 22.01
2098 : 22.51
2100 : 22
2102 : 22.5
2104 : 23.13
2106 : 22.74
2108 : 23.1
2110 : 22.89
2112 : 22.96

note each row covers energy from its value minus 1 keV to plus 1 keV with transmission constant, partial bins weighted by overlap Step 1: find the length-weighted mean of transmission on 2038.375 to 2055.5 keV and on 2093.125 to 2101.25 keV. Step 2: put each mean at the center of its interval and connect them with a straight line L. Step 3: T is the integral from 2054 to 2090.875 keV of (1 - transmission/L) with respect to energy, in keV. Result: 6.0 keV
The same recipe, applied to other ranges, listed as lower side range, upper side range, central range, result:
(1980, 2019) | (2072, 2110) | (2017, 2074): 4.8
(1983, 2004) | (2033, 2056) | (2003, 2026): 1.1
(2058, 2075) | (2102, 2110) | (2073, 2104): -2.4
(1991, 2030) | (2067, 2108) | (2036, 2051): -0.3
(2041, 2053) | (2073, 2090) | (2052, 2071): 3.4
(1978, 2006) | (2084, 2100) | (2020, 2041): 0.5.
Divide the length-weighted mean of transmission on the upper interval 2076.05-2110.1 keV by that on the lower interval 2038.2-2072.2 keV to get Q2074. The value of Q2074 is 1.14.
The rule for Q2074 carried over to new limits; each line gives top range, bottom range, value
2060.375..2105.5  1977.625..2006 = 0.84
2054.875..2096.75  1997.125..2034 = 0.86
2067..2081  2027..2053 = 0.75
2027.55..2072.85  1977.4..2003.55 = 0.85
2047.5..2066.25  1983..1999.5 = 0.81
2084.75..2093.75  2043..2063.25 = 1.06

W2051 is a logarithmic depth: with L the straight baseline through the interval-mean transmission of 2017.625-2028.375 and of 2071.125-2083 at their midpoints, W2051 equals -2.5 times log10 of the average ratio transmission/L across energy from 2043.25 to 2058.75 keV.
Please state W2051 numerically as -0.073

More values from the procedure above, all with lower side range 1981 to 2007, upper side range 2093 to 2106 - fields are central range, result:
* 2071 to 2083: 0.229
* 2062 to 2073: 0.489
